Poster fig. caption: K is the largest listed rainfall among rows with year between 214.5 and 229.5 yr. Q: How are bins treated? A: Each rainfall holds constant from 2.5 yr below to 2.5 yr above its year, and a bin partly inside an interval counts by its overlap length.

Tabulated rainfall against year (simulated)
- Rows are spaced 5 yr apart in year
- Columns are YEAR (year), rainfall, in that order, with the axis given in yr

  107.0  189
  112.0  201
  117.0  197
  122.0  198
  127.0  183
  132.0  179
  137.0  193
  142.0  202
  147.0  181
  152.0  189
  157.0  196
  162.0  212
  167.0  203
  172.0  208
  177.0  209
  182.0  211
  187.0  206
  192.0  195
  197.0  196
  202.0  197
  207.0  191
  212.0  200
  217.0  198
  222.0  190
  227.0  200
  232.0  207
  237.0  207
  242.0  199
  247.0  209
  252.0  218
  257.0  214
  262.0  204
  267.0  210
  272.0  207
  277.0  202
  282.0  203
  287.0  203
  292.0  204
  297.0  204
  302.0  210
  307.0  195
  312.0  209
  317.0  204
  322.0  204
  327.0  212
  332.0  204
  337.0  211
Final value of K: 200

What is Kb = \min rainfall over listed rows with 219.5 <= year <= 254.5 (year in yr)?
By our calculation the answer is 190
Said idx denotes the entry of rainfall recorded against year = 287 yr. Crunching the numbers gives 203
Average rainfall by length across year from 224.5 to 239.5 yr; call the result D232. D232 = 205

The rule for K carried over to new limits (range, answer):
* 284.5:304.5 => 210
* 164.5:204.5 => 211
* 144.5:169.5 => 212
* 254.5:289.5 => 214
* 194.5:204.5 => 197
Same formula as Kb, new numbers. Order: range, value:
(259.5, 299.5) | 202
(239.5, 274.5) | 199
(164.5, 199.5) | 195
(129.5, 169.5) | 179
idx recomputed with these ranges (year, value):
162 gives 212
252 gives 218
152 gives 189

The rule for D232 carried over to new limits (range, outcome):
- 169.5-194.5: 206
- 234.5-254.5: 208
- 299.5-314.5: 205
